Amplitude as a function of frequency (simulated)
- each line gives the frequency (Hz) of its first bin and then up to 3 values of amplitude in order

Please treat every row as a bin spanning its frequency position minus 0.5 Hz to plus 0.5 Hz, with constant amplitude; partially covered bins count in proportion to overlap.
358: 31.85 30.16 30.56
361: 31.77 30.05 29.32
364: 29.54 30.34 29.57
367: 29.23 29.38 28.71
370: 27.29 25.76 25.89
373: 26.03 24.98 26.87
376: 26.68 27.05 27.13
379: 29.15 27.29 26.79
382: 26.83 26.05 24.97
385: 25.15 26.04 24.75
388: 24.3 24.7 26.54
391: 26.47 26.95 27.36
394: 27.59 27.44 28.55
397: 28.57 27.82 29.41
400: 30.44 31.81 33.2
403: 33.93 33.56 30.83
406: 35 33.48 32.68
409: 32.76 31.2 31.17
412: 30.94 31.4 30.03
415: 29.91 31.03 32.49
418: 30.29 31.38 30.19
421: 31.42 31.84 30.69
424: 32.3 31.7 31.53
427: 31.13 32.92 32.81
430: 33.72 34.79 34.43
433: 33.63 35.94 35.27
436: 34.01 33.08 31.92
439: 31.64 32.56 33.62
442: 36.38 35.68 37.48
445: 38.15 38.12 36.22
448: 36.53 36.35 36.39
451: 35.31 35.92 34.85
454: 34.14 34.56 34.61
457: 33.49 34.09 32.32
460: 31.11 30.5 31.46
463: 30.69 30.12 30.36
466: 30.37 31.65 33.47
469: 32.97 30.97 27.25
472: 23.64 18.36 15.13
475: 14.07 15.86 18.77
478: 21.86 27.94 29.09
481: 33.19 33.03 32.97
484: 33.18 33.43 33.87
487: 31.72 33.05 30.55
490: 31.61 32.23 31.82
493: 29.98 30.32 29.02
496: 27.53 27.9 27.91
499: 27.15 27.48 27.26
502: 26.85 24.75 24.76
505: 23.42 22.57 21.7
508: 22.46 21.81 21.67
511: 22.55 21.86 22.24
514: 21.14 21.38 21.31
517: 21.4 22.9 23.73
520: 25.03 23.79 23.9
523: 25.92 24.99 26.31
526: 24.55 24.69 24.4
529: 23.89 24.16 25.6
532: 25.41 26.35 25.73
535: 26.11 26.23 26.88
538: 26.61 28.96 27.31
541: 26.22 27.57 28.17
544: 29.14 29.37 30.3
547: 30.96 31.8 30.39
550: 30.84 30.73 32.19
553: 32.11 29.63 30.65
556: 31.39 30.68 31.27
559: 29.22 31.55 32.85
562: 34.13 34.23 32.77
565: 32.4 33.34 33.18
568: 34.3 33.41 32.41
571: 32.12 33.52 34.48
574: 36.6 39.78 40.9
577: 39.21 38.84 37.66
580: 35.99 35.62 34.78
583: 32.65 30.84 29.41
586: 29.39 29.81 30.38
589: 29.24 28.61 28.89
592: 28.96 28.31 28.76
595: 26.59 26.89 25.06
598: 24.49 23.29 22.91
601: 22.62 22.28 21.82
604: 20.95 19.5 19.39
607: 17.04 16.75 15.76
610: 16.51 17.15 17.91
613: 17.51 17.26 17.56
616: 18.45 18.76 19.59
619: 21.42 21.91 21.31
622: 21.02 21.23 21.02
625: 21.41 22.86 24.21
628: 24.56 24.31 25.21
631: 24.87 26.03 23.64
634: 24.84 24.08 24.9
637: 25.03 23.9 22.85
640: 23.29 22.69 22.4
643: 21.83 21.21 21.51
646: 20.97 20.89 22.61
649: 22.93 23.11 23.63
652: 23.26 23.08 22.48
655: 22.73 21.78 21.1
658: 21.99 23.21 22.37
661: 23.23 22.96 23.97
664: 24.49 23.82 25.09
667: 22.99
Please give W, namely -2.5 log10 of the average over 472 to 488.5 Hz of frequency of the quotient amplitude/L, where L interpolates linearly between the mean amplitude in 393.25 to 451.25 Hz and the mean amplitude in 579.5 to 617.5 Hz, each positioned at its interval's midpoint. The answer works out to 0.130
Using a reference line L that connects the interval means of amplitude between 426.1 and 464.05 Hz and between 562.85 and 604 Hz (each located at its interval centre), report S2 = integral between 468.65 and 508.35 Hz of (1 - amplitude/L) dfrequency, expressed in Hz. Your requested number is 7.1 Hz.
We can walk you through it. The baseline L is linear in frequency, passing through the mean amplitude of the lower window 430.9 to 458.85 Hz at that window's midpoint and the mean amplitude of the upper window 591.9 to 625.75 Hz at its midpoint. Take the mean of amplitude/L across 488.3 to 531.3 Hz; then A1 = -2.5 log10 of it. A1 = 0.167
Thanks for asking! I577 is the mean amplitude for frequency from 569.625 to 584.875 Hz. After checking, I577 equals 35.6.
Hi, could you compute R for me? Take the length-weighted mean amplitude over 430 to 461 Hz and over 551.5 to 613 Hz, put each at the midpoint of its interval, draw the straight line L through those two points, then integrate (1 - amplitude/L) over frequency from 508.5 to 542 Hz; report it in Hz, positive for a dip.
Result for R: 7.4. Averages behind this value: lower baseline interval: 34.7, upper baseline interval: 29.1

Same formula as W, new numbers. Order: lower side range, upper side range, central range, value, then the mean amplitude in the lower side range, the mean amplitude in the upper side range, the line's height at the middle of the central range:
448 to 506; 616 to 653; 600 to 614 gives 0.253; 29.5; 22.7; 23.9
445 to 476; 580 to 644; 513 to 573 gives -0.055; 31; 23.8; 27.1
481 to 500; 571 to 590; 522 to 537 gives 0.266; 30.9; 34.2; 32.3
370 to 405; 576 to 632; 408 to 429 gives -0.156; 27.6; 24.9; 27.2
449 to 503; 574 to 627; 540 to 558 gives -0.110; 29.7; 25.4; 27.2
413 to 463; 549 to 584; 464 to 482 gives 0.278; 33.4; 33.6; 33.5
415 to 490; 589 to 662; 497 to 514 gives 0.190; 31.6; 22.4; 28.8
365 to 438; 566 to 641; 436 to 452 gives -0.211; 29.8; 26.1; 29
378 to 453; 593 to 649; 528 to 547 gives -0.048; 31.4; 21.9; 25.8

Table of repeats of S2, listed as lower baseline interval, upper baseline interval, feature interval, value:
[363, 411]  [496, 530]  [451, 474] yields -4.52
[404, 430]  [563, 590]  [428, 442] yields -0.77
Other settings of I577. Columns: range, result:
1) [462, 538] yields 26.3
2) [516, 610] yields 28.5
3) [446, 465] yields 33.8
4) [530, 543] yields 26.5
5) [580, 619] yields 24.1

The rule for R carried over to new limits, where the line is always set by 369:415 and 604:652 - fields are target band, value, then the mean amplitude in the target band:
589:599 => -2.1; 27.3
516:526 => 0.2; 24.1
